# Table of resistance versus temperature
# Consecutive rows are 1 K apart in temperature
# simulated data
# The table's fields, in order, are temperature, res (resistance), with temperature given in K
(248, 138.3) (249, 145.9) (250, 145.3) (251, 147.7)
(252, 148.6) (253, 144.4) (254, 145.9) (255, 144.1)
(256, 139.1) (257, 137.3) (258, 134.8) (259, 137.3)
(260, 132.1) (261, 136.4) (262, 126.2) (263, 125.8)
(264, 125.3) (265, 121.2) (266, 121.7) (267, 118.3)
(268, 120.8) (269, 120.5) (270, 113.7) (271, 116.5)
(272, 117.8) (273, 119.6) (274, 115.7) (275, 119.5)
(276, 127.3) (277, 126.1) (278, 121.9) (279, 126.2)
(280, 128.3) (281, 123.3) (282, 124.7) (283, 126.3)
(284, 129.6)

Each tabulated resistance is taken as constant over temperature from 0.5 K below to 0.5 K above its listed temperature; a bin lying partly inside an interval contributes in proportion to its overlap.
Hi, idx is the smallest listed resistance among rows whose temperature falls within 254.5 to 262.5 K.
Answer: 126.2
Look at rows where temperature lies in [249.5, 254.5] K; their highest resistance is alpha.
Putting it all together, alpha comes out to 148.6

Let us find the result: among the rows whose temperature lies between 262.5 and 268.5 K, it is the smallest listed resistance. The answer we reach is 118.3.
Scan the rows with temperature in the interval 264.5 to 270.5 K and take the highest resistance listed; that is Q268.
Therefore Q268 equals 121.7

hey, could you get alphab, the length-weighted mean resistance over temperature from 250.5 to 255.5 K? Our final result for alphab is 146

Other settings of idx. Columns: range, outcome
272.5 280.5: 115.7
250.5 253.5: 144.4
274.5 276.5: 119.5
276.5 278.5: 121.9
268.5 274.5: 113.7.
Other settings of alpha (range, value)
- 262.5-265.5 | 125.8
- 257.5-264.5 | 137.3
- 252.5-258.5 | 145.9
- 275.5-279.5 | 127.3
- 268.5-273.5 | 120.5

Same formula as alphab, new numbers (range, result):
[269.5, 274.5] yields 117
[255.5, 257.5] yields 138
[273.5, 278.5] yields 122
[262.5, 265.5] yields 124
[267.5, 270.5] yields 118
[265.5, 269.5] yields 120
